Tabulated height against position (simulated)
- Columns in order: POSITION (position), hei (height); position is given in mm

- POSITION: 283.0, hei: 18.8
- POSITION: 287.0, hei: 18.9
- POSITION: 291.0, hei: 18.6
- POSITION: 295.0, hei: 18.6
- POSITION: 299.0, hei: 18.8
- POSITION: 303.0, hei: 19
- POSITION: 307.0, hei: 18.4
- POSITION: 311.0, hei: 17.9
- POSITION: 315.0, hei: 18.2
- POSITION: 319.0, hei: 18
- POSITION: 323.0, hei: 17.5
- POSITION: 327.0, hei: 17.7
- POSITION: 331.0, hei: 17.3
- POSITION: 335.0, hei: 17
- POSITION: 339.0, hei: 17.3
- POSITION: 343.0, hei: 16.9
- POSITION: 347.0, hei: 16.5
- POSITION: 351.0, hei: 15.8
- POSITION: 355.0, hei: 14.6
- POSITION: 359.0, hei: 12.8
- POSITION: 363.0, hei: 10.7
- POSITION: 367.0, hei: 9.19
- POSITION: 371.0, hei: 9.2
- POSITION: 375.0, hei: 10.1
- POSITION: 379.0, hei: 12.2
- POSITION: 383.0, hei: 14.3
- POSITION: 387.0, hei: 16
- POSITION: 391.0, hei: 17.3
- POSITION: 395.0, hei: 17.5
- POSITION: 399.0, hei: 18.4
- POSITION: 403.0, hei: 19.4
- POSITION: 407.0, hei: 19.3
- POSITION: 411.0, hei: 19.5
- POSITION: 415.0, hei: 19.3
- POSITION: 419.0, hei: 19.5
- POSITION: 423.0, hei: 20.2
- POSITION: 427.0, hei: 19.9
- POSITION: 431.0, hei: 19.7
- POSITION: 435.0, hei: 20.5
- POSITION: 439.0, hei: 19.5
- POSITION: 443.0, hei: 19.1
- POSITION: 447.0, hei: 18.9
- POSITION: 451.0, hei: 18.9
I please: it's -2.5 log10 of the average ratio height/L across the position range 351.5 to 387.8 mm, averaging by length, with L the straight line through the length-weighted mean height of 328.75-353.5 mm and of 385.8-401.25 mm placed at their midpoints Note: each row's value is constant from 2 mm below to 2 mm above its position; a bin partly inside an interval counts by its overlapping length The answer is 0.372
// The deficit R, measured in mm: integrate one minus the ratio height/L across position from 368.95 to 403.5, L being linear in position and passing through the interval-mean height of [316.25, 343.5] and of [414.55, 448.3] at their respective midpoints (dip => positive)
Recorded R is 7.4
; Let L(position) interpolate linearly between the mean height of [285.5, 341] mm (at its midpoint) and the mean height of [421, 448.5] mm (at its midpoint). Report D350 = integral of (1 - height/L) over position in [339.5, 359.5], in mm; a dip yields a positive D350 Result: 3.12 mm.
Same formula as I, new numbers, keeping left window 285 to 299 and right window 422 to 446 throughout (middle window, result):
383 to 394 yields 0.19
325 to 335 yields 0.10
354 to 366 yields 0.49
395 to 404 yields 0.06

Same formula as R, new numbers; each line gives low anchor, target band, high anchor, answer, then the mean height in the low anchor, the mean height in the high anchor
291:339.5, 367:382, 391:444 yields 6.5 mm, 18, 19.3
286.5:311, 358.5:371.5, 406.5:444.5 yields 6.0 mm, 18.6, 19.7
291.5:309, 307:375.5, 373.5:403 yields 7.9 mm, 18.7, 15.5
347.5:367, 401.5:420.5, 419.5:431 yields -0.9 mm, 13.3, 19.9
